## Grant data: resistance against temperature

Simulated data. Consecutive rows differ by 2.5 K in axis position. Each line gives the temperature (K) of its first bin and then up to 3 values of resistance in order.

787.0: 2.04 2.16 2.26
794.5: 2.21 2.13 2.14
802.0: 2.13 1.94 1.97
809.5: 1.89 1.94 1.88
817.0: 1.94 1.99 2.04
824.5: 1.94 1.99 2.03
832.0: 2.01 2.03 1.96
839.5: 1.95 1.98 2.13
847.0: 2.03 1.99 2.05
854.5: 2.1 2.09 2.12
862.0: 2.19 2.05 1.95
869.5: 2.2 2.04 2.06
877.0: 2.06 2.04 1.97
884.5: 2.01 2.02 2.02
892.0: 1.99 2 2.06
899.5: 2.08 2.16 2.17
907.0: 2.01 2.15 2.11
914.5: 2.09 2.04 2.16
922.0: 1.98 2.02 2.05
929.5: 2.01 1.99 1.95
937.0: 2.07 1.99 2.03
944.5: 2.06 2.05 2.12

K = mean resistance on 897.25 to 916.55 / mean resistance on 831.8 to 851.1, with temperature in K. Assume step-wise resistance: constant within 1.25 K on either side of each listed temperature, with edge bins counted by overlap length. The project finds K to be 1.0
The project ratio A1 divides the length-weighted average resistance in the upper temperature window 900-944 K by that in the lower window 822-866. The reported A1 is 1.0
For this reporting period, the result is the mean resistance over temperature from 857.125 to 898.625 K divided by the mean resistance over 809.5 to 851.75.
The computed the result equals 1.0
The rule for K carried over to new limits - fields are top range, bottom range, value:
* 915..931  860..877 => 0.98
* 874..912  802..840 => 1.04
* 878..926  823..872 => 1.01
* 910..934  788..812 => 0.98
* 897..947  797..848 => 1.03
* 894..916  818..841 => 1.05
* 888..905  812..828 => 1.05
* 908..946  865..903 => 1.00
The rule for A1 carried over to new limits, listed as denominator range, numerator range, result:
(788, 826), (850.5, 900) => 1.01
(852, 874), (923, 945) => 0.97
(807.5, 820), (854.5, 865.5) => 1.10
